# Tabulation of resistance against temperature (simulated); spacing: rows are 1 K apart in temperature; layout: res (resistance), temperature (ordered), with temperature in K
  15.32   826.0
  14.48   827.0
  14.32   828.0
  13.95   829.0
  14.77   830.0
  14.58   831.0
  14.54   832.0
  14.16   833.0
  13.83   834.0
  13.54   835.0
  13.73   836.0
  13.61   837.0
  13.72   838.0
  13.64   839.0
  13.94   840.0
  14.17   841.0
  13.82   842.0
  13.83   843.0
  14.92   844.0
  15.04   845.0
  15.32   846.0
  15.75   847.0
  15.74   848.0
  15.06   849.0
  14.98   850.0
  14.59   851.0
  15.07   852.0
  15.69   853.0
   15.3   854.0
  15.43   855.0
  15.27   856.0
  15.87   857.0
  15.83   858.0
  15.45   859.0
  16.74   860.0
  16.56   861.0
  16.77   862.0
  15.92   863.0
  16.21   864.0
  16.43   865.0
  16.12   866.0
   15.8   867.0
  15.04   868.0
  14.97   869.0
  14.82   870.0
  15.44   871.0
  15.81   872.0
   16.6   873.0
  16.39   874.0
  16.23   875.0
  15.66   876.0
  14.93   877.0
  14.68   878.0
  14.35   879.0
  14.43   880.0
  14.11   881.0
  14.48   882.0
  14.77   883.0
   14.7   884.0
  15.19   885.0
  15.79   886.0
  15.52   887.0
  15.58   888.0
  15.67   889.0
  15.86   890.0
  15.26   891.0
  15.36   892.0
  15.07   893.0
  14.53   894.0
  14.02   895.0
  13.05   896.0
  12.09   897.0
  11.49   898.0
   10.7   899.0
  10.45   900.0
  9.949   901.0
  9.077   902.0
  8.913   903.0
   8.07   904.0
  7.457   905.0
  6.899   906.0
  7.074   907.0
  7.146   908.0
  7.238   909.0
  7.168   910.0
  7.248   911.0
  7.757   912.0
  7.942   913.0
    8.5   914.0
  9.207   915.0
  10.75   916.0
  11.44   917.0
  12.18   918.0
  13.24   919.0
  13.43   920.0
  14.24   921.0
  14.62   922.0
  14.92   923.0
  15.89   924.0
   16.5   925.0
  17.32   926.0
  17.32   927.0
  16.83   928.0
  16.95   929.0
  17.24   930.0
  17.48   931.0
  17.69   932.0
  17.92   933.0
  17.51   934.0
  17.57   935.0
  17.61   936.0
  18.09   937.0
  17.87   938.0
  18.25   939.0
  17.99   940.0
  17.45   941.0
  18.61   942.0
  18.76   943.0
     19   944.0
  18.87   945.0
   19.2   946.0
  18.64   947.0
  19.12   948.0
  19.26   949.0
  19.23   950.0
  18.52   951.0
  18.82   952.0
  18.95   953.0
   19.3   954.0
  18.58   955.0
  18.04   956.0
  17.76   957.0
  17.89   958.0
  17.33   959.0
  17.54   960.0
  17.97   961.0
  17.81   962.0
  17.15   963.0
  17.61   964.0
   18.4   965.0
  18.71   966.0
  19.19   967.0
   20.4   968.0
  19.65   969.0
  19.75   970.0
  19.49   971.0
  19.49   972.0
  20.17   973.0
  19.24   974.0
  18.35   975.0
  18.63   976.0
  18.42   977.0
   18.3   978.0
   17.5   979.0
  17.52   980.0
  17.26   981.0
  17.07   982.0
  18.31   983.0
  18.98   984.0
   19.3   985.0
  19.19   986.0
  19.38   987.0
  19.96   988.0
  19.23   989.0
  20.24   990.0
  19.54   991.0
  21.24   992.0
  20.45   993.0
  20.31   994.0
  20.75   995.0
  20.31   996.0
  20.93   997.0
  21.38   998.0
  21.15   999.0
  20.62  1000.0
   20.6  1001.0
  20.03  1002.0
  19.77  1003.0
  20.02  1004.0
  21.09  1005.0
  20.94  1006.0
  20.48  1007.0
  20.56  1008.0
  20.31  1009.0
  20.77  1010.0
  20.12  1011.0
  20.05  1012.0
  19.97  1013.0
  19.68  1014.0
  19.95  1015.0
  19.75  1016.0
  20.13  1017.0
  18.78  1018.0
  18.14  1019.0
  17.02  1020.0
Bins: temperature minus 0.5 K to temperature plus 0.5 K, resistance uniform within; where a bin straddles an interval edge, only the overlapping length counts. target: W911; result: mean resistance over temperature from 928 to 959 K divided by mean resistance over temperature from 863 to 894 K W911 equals 1.2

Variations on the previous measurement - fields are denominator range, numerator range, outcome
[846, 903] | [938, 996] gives 1.27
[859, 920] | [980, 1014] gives 1.53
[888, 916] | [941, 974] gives 1.77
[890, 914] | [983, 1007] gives 1.97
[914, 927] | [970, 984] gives 1.36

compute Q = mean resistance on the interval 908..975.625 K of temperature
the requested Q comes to 16.5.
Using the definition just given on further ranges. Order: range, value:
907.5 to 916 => 7.95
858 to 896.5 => 15.4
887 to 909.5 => 11.5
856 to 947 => 14.4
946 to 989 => 18.6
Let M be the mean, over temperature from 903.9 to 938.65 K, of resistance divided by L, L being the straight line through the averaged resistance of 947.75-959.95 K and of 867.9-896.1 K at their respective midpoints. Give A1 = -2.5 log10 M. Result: 0.289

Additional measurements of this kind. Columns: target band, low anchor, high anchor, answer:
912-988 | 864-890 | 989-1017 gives 0.063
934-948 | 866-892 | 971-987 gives -0.059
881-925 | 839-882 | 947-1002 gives 0.363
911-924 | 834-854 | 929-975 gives 0.437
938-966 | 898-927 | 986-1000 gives -0.195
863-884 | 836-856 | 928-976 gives 0.021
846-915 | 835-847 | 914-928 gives 0.037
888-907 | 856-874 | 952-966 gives 0.367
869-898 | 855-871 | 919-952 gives 0.092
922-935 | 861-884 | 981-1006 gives 0.041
